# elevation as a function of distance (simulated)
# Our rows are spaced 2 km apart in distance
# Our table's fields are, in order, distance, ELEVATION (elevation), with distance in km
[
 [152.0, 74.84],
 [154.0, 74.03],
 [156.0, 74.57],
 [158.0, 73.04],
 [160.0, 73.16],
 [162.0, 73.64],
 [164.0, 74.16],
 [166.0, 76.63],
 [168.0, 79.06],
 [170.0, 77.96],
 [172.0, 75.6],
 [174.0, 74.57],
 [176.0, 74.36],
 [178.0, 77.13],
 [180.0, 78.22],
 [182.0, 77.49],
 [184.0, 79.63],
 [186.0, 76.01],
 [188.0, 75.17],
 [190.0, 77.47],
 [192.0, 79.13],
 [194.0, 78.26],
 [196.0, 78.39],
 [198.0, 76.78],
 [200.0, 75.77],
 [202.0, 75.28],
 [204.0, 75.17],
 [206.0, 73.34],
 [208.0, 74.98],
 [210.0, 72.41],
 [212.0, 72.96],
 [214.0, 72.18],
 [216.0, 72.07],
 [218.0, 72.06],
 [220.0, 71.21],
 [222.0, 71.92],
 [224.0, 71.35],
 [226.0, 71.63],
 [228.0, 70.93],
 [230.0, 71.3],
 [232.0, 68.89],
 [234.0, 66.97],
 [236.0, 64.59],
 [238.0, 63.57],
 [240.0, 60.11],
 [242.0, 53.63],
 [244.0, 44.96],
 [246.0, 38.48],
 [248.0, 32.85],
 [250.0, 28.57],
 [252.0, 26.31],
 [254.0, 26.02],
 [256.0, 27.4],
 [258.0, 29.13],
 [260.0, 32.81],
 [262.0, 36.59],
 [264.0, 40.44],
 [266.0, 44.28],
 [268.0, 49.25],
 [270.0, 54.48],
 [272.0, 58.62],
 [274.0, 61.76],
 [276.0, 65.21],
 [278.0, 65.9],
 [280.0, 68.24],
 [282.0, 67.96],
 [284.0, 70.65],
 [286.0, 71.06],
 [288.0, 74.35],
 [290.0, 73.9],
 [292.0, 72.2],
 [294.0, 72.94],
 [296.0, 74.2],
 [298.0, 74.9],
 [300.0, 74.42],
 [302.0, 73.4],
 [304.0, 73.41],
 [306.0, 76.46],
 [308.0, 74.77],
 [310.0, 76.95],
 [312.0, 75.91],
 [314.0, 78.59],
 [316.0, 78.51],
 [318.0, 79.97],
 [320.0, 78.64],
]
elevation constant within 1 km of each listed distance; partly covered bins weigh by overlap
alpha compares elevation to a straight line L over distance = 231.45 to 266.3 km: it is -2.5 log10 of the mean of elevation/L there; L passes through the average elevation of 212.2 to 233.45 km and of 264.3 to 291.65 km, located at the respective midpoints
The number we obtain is 0.49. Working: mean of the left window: 71.3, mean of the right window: 63.1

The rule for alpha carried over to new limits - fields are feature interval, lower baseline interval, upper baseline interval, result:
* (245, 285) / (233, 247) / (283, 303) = 0.37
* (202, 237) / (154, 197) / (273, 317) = 0.05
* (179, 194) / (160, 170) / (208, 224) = -0.05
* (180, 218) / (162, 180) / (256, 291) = -0.07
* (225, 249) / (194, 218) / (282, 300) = 0.25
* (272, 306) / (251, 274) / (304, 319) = -0.19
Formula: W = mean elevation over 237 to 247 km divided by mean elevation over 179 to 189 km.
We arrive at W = 0.67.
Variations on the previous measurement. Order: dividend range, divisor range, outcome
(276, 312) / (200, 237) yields 1.01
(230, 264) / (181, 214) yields 0.59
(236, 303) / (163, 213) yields 0.72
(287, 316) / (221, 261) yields 1.47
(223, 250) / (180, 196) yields 0.76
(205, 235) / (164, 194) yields 0.93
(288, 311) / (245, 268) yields 2.21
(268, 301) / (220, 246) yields 1.06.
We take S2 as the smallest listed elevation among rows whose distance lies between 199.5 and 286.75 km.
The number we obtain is 26.02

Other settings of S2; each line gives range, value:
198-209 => 73.34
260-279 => 32.81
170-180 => 74.36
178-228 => 70.93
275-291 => 65.21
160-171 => 73.16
